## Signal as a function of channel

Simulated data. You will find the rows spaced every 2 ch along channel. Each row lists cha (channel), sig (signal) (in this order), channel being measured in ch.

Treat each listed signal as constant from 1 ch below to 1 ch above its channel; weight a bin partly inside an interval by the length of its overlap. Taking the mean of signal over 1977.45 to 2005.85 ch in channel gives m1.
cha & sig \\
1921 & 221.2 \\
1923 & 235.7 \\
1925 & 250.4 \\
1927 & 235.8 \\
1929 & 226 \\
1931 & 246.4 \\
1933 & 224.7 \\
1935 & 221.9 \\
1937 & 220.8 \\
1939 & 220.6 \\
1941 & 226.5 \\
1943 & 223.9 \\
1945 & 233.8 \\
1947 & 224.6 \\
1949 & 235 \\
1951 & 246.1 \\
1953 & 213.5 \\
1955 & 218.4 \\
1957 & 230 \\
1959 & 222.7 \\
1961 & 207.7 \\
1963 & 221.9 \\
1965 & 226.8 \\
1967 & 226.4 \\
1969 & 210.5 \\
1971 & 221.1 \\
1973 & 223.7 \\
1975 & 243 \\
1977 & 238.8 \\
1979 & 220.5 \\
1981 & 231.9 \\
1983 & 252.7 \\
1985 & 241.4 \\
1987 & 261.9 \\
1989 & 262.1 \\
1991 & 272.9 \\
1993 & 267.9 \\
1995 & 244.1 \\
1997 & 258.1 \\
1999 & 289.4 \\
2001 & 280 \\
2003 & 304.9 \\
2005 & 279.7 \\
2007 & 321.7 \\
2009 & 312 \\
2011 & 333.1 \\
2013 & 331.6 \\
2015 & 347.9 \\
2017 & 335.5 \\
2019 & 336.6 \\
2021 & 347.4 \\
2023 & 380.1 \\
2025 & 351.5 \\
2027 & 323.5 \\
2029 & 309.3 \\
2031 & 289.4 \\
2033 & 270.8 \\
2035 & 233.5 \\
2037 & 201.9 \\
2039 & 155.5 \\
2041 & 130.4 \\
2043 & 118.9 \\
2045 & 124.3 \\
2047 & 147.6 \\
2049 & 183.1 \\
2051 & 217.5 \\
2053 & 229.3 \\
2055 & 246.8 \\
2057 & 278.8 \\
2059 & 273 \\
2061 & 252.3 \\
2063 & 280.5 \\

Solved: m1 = 261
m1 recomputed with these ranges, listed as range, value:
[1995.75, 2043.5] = 287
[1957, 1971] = 220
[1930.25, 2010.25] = 244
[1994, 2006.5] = 278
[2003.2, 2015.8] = 320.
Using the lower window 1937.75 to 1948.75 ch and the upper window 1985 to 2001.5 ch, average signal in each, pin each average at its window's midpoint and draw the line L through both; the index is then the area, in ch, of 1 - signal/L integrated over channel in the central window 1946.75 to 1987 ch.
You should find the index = 2.60 ch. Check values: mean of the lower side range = 226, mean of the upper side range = 265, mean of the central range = 229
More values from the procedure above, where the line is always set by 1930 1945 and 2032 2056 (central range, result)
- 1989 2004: -4.9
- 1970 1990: -2.7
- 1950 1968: -0.4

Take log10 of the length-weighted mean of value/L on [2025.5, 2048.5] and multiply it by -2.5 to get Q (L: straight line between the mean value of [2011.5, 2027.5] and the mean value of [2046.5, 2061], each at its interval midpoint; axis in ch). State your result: 0.35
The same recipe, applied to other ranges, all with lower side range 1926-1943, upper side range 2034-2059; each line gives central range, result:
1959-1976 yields -0.03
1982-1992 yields -0.22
